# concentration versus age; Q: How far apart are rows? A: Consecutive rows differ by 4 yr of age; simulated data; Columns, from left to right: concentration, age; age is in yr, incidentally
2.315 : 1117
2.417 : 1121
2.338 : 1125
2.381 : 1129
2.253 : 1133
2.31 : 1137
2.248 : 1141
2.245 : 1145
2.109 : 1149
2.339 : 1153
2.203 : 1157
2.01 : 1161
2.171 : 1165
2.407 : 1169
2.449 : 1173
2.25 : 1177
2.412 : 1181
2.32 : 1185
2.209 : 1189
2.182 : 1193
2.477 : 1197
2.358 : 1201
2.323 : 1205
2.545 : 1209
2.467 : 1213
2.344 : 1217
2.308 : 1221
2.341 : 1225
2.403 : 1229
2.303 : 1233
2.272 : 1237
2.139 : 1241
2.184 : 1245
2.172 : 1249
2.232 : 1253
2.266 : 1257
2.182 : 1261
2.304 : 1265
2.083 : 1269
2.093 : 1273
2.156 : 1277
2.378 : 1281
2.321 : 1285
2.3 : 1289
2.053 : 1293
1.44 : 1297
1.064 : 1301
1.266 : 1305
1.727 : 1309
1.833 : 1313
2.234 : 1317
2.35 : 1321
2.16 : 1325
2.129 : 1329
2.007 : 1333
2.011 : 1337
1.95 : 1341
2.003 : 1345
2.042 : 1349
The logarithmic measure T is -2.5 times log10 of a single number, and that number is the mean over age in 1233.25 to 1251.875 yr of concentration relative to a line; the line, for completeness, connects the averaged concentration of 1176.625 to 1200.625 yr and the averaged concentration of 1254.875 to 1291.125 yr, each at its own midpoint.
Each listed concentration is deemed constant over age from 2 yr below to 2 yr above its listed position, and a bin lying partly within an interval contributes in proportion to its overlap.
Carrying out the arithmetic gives 0.03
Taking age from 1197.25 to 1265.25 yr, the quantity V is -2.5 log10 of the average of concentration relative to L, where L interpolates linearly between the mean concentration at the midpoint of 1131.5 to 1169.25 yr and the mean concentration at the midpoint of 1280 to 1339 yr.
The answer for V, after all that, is -0.11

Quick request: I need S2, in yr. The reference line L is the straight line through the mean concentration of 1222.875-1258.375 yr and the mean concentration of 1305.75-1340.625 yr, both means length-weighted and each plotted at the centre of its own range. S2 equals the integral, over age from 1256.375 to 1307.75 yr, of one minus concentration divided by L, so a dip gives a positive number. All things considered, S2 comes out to 3.9 yr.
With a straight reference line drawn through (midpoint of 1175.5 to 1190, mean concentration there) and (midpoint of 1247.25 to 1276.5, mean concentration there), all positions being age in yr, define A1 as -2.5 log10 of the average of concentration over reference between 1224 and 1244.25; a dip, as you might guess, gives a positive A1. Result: -0.025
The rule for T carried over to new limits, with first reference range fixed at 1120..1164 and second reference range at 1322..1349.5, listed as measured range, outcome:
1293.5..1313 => 0.38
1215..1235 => -0.08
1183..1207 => -0.05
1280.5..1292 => -0.10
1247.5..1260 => -0.04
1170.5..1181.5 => -0.07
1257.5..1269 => -0.04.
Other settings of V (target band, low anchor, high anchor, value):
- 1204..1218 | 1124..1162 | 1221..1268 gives -0.08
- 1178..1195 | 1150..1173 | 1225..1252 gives -0.02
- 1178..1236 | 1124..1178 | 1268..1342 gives -0.09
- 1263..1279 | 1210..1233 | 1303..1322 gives -0.03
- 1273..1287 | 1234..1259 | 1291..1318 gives -0.20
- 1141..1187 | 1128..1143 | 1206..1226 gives 0.03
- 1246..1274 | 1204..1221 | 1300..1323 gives -0.04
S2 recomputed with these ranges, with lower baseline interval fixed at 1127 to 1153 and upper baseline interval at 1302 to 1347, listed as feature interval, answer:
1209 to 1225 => -1.93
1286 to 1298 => 0.01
